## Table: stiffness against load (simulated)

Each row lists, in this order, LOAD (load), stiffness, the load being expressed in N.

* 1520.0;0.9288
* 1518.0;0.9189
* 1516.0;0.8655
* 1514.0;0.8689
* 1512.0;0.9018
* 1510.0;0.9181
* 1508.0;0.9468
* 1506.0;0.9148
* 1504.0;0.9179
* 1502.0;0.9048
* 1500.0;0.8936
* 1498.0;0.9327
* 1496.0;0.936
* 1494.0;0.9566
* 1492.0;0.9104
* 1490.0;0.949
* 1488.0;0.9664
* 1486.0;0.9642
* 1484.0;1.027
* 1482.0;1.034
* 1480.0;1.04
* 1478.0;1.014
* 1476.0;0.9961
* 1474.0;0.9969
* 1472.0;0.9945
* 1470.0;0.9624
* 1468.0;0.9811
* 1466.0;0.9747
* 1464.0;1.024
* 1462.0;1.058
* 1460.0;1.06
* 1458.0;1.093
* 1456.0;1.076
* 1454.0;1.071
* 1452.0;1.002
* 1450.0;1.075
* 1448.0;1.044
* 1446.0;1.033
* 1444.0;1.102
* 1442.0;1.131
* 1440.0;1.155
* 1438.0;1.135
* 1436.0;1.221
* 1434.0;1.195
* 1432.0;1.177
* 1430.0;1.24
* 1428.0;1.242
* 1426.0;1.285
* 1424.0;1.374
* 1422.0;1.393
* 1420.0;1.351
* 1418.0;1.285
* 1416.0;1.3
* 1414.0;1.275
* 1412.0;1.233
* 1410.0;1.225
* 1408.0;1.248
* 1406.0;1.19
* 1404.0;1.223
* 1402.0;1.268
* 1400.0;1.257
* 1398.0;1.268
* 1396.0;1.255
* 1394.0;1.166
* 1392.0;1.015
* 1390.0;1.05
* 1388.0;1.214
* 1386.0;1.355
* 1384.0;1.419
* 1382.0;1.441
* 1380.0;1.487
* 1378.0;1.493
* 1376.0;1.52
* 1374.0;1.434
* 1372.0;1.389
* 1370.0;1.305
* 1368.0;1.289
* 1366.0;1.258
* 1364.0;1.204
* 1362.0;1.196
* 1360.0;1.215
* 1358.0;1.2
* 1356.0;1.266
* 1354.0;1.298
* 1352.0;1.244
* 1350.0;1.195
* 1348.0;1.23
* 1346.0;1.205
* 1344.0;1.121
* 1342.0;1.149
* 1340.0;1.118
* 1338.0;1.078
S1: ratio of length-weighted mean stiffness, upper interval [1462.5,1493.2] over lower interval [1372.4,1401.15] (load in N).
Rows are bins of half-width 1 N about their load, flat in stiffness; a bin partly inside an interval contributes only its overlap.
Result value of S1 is 0.8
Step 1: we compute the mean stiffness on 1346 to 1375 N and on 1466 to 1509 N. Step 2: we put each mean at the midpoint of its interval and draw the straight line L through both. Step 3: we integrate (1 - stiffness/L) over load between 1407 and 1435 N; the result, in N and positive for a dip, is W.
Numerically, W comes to -3.8 N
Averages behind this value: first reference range 1.26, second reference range 0.964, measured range 1.27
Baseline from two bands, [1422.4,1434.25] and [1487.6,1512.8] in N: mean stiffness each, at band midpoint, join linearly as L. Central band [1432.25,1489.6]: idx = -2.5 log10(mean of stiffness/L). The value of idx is 0.058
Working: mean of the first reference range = 1.26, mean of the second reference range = 0.926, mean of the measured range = 1.05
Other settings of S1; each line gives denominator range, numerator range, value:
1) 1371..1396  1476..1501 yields 0.73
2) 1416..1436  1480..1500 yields 0.75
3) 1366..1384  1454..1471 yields 0.73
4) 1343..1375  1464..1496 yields 0.79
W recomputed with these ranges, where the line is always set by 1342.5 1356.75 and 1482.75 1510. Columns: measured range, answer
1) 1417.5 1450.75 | -4.5 N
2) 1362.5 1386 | -4.2 N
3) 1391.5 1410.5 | -1.6 N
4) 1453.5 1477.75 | -0.6 N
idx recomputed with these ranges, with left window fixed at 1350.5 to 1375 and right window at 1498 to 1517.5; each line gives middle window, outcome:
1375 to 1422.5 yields -0.09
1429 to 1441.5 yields -0.09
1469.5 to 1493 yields -0.02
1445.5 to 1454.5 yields 0.01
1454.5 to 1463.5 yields -0.04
